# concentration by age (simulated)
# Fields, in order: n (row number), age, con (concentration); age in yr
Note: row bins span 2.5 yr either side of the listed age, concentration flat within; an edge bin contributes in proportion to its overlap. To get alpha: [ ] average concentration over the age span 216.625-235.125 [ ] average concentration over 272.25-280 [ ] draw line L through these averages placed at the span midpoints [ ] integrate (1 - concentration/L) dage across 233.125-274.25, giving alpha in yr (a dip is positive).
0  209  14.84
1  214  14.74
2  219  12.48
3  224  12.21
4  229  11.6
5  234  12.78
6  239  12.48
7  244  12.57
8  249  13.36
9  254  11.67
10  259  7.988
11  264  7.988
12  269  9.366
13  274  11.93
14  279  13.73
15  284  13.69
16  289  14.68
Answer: 4.9 yr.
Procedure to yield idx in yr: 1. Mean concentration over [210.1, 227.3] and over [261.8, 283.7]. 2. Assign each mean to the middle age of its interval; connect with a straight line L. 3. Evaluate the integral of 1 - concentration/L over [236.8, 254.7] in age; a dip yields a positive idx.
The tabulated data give -0.7 yr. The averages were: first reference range 13.2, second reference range 11.1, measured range 12.6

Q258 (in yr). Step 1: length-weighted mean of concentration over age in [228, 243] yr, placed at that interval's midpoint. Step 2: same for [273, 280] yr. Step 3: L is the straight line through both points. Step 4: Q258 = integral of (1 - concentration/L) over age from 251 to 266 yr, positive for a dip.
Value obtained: 3.8 yr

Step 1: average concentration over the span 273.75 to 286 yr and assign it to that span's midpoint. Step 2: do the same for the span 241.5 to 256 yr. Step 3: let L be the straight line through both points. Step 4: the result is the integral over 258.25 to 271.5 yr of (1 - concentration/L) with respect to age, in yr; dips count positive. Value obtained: 4.5 yr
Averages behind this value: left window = 12.6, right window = 13.3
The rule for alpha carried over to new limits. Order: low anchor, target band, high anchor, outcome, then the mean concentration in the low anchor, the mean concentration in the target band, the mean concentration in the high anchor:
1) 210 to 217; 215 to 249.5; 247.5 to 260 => 1.06 yr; 14.6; 12.5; 11.2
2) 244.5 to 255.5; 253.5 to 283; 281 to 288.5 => 6.24 yr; 12.6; 10.5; 14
